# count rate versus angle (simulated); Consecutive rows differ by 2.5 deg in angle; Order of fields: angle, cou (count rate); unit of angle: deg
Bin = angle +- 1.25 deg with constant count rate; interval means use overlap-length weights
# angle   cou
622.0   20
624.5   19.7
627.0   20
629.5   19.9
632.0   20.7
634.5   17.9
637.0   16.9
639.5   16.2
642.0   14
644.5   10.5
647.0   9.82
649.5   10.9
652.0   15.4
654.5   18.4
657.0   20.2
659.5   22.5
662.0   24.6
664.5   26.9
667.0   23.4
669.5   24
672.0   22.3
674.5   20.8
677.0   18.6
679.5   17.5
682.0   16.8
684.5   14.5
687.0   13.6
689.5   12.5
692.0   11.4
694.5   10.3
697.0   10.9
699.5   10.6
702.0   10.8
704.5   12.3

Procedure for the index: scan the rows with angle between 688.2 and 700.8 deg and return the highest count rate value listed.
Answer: 12.5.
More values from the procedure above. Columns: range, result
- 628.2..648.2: 20.7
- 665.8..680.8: 24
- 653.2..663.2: 24.6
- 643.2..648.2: 10.5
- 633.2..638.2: 17.9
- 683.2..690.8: 14.5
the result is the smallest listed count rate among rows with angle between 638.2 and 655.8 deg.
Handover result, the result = 9.82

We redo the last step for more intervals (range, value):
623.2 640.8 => 16.2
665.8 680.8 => 17.5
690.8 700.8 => 10.3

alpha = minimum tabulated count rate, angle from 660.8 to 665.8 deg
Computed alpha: 24.6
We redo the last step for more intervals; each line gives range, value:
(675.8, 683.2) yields 16.8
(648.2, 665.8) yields 10.9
